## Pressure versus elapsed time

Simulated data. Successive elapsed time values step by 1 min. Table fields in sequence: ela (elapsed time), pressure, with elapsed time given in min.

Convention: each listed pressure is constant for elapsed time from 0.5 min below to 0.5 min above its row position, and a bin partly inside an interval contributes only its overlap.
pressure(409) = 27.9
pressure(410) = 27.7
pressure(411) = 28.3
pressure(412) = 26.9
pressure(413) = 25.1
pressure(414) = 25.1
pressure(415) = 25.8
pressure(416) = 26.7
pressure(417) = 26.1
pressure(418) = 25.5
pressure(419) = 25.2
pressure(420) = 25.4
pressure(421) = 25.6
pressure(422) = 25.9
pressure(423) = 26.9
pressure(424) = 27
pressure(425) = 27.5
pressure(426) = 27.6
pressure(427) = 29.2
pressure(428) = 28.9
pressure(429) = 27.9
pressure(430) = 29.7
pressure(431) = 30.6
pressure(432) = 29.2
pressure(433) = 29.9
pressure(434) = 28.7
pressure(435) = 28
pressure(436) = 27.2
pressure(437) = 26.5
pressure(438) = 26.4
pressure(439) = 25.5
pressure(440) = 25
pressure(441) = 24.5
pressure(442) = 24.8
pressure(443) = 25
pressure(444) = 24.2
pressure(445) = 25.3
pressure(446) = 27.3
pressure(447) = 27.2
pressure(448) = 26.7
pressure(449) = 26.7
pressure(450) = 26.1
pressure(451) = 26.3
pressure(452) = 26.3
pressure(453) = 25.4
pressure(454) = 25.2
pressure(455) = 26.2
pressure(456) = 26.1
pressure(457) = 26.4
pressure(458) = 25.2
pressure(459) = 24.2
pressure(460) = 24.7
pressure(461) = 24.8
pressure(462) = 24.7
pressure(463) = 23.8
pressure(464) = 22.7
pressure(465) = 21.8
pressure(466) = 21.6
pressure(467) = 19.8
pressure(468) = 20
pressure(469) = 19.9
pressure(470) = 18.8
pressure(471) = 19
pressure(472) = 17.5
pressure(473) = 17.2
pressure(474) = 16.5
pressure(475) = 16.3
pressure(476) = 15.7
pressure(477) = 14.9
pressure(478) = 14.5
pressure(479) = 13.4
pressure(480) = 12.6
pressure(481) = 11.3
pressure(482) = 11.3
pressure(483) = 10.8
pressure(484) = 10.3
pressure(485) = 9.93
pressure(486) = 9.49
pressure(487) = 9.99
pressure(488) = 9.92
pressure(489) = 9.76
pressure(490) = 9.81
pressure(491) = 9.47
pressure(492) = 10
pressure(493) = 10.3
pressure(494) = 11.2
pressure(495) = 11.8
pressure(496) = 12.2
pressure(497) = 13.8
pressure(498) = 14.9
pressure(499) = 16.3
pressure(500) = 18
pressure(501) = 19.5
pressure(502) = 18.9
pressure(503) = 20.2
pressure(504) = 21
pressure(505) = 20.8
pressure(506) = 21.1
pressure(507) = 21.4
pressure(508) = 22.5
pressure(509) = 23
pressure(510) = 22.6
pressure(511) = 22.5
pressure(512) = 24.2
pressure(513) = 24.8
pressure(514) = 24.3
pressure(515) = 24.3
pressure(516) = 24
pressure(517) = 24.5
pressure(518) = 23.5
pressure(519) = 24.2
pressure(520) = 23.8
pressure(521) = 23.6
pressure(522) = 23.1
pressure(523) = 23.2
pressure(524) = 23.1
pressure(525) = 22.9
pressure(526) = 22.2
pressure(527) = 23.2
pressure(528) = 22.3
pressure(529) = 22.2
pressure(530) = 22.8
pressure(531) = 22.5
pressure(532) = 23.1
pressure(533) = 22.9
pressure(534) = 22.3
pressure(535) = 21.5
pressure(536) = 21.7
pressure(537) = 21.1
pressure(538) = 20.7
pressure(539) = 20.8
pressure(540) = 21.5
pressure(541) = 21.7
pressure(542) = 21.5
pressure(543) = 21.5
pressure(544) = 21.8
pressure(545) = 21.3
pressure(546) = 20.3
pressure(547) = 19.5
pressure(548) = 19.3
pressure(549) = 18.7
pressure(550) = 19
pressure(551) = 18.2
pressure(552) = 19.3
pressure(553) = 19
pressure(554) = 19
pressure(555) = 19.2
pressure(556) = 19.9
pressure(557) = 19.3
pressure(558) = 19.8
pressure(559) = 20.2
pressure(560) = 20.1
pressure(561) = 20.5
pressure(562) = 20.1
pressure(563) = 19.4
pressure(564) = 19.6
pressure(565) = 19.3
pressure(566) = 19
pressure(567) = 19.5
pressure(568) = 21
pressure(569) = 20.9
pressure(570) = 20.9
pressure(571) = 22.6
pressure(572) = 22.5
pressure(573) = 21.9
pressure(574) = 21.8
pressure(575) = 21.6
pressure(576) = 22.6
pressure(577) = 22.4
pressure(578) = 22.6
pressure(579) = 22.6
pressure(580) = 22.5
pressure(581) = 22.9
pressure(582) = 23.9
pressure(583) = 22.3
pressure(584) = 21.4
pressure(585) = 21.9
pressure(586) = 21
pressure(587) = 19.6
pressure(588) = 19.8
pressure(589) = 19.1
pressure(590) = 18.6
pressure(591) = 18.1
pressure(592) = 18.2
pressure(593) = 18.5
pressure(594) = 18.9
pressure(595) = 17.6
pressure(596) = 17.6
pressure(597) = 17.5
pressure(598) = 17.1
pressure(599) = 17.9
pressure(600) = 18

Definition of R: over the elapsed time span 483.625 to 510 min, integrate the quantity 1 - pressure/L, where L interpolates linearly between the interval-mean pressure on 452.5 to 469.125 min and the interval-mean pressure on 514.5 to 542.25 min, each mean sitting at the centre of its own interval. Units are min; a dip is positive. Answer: 9.28 min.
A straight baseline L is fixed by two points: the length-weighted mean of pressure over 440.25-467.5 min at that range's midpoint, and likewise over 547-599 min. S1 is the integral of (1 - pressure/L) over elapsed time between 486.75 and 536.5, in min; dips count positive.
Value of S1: 6.2 min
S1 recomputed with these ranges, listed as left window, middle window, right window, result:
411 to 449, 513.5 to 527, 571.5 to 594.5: -0.1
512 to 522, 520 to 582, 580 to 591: 3.6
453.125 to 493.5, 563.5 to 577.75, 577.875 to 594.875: -0.7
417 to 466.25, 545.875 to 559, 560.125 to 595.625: 1.5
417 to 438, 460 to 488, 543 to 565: 9.2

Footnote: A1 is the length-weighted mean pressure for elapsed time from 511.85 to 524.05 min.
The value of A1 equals 23.9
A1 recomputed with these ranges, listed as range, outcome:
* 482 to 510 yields 14.8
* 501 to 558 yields 21.7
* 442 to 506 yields 18.7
